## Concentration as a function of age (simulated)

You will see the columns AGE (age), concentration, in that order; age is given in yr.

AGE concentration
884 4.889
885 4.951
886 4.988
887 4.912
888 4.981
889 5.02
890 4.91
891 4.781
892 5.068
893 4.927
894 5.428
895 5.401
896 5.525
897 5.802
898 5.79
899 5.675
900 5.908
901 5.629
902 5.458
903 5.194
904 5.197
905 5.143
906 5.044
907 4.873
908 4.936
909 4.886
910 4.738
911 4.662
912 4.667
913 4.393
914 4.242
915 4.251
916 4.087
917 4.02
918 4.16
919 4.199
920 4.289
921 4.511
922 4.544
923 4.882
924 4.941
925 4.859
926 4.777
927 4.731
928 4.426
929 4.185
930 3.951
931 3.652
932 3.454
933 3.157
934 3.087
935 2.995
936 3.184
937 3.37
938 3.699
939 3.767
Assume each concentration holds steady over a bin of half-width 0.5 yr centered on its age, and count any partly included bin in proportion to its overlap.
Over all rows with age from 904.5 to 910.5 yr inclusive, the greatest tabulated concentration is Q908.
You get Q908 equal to 5.143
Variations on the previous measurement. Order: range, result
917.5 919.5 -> 4.199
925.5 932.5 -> 4.777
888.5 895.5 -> 5.428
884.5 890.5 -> 5.02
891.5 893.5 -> 5.068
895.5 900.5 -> 5.908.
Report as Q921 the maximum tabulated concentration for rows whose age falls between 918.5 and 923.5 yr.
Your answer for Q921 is 4.882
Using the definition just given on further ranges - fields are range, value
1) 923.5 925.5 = 4.941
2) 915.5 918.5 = 4.16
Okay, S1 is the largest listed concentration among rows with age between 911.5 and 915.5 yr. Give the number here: 4.667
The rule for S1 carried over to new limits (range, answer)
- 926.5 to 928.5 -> 4.731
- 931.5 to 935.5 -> 3.454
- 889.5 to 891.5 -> 4.91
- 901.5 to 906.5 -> 5.458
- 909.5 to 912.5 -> 4.738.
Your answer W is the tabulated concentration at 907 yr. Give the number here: 4.873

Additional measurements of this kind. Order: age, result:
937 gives 3.37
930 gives 3.951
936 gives 3.184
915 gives 4.251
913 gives 4.393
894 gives 5.428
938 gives 3.699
